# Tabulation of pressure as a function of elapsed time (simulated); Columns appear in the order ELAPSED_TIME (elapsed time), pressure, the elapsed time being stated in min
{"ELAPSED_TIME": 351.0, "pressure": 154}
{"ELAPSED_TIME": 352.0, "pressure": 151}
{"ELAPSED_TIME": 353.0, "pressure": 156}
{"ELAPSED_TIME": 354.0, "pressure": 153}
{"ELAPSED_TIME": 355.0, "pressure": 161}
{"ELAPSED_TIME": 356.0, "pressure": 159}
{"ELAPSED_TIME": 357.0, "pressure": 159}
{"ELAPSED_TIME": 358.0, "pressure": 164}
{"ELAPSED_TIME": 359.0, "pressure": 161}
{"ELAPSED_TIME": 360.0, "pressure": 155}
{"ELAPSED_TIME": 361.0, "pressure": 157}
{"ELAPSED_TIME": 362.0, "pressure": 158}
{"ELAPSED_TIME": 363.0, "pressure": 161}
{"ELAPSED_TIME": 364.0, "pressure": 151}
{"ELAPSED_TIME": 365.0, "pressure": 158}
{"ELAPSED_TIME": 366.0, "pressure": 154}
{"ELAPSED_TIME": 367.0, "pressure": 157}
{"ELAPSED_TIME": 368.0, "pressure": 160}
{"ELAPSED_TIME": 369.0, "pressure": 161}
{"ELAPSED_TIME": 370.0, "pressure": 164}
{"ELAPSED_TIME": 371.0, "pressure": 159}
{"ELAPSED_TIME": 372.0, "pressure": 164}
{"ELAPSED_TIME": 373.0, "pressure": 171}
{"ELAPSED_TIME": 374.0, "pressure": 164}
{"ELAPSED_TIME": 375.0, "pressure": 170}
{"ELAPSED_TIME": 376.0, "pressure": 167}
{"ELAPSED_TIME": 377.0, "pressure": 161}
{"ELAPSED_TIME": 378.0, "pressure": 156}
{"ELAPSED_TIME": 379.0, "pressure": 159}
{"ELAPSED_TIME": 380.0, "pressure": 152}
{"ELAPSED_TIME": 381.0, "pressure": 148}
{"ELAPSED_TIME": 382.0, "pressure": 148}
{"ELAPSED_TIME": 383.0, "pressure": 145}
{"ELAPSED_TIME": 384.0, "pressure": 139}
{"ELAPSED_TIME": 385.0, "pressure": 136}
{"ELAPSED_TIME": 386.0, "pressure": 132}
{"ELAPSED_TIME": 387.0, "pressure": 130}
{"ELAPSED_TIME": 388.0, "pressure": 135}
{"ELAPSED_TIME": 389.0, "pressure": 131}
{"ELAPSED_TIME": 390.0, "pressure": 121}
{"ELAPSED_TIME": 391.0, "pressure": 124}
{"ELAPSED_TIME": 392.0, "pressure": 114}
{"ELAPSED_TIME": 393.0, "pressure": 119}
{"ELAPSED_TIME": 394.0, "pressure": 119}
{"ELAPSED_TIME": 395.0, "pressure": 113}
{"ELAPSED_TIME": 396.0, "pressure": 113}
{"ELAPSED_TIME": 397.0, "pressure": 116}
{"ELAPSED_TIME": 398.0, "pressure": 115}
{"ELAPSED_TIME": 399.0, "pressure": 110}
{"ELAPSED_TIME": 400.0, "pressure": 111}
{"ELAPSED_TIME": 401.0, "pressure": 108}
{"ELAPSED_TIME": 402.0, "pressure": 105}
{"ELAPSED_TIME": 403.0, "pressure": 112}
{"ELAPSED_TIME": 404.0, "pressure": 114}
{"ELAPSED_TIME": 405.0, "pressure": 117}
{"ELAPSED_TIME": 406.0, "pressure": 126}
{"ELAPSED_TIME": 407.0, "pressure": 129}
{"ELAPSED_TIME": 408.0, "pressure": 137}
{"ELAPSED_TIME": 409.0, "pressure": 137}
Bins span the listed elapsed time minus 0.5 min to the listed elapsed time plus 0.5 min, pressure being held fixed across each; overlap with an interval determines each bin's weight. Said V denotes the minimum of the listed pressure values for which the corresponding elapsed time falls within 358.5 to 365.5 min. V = 151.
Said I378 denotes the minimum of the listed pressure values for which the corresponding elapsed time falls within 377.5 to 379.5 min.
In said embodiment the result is 156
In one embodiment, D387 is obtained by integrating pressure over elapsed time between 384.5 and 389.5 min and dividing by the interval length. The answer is 133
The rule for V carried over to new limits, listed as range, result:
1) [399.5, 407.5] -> 105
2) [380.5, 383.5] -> 145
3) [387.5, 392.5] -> 114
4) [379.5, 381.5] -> 148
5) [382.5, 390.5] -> 121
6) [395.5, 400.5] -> 110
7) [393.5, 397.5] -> 113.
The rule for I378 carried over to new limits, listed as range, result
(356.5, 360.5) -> 155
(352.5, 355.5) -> 153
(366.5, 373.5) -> 157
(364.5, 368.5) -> 154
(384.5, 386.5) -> 132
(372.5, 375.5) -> 164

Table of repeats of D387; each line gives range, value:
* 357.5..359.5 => 162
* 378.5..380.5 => 156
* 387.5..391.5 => 128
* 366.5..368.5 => 158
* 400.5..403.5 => 108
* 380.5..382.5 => 148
